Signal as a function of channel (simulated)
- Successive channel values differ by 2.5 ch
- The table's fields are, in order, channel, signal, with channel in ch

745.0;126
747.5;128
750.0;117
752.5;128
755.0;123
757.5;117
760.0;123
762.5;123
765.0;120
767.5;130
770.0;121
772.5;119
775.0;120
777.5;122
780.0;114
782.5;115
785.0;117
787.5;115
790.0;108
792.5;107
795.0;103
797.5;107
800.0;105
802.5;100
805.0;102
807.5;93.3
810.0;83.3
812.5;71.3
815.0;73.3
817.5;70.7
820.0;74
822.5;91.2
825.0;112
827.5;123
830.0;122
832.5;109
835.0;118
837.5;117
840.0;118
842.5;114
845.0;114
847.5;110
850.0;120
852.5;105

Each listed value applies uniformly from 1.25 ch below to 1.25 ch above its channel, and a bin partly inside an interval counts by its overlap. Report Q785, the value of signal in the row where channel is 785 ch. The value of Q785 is 117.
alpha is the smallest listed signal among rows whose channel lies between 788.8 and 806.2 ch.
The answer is 100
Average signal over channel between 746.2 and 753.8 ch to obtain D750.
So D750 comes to 124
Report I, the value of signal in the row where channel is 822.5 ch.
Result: 91.2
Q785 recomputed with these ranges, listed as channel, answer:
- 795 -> 103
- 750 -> 117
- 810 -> 83.3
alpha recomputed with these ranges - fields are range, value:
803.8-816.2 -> 71.3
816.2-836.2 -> 70.7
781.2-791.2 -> 108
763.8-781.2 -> 114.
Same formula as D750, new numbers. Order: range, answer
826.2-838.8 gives 118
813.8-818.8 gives 72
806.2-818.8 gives 78.5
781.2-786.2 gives 116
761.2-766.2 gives 122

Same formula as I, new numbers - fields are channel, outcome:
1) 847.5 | 110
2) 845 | 114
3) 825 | 112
